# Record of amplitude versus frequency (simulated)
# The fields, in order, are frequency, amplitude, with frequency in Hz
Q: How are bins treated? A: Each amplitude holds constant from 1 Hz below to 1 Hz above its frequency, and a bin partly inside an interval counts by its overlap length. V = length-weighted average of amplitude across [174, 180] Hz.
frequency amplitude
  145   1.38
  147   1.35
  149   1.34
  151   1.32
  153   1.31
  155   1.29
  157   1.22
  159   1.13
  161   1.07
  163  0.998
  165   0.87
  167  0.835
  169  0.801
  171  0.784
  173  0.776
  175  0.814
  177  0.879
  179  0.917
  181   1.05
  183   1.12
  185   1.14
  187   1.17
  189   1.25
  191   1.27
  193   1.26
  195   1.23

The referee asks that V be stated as 0.87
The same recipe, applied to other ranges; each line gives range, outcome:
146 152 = 1.34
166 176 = 0.802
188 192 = 1.26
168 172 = 0.792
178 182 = 0.984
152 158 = 1.27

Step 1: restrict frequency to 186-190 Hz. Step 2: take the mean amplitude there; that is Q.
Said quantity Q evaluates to 1.21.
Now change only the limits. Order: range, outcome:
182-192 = 1.19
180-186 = 1.1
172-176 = 0.795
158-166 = 1.02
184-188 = 1.15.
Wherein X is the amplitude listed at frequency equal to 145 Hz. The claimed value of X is 1.38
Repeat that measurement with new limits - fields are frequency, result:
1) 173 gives 0.776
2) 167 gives 0.835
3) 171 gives 0.784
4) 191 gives 1.27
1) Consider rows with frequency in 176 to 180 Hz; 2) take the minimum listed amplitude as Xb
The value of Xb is 0.879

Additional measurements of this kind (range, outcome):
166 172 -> 0.784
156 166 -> 0.87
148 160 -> 1.13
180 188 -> 1.05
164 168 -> 0.835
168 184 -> 0.776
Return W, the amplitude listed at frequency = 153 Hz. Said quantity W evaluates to 1.31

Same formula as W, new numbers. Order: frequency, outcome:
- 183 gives 1.12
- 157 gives 1.22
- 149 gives 1.34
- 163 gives 0.998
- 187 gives 1.17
